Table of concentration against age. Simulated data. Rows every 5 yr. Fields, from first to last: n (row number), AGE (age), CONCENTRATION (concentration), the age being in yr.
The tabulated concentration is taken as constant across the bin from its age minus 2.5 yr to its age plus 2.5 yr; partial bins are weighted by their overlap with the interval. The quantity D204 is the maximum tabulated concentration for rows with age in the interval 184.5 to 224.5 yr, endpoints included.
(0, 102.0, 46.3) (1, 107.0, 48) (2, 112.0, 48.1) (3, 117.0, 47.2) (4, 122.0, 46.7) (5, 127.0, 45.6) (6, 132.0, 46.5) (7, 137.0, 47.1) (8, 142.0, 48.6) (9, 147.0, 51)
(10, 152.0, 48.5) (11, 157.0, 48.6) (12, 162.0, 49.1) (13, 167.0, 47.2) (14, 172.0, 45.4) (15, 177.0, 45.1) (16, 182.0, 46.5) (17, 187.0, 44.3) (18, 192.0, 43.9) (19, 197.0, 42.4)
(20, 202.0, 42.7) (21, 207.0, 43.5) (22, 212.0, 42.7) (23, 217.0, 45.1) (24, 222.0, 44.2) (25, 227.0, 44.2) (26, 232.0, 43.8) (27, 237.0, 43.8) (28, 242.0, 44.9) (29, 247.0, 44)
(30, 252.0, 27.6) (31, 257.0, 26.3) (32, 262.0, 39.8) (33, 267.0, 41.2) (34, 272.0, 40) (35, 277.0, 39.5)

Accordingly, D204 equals 45.1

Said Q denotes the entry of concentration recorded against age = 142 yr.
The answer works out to 48.6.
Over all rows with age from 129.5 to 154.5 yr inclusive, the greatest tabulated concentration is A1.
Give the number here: 51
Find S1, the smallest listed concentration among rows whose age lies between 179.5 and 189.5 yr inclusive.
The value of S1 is 44.3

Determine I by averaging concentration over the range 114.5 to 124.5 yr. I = 47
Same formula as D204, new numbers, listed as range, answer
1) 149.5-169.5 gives 49.1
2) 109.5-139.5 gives 48.1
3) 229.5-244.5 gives 44.9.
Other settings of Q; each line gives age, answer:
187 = 44.3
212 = 42.7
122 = 46.7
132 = 46.5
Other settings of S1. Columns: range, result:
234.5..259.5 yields 26.3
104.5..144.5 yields 45.6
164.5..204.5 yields 42.4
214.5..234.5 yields 43.8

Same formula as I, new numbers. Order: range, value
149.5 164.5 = 48.7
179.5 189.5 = 45.4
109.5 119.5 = 47.6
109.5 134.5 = 46.8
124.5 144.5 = 47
